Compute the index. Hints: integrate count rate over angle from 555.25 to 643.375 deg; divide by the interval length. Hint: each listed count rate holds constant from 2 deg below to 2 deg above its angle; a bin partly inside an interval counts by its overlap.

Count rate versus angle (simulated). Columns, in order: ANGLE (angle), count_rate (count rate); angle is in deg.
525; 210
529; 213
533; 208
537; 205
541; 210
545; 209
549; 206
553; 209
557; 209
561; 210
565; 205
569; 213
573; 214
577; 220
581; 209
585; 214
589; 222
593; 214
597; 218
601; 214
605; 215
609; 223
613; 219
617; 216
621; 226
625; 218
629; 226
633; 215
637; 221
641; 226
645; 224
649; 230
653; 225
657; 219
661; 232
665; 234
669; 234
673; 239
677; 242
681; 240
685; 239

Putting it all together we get 217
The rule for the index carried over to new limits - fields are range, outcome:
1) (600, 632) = 220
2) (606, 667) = 223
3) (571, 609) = 216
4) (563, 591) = 214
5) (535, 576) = 209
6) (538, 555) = 208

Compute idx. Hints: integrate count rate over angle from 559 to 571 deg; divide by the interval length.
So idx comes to 209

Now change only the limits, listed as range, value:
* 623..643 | 221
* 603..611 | 219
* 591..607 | 215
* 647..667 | 228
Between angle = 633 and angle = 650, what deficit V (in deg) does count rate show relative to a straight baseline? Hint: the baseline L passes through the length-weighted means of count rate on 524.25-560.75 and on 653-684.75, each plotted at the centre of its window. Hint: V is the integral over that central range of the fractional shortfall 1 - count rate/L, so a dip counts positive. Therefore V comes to 0.4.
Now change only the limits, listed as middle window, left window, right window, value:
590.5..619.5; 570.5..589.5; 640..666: 0.3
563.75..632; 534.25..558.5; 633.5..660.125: -0.2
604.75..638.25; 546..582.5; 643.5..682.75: 0.4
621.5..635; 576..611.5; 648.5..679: 0.2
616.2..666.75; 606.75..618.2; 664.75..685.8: 0.9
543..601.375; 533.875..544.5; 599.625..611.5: 0.1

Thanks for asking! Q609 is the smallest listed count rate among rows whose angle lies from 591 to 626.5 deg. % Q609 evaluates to 214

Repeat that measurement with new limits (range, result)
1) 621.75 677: 215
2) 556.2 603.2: 205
